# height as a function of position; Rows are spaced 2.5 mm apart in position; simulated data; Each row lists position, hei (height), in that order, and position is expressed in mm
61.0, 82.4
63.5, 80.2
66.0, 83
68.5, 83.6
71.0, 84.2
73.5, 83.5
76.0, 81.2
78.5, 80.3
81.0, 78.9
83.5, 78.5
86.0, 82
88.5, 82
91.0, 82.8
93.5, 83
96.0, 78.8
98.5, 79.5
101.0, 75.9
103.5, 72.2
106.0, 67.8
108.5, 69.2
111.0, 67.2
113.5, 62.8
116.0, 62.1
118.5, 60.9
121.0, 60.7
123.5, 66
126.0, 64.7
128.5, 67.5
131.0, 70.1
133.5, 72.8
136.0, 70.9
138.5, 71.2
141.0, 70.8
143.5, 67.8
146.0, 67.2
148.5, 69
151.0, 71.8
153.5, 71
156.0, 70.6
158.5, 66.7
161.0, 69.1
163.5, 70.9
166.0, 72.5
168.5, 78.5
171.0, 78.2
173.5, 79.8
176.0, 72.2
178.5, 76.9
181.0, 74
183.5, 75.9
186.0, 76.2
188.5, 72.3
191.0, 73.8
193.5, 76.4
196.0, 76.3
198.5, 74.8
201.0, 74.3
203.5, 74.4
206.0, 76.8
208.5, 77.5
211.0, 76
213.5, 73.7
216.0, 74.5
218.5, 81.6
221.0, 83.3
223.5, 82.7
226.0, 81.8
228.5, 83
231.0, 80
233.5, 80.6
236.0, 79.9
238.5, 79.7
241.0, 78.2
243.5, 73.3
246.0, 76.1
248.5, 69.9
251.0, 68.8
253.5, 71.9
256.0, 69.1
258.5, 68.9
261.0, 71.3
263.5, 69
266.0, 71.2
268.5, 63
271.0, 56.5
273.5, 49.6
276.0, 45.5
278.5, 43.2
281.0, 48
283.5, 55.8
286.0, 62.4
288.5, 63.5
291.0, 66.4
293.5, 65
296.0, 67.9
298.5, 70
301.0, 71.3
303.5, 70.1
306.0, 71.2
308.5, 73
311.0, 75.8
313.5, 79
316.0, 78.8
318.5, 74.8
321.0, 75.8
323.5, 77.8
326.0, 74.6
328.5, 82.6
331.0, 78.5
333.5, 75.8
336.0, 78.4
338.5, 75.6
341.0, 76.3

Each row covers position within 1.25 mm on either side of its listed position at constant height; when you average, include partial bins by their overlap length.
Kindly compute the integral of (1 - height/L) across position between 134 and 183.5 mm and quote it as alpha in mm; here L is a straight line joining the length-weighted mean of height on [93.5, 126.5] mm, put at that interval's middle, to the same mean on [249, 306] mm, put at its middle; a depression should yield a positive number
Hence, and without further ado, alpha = -3.58 mm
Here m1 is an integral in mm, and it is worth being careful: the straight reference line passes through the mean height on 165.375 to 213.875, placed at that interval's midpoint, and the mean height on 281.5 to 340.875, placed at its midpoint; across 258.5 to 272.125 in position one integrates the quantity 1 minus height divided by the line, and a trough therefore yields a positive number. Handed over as 1.3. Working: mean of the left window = 75.6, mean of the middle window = 66.5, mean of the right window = 72.1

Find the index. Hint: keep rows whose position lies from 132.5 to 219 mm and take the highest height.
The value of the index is 81.6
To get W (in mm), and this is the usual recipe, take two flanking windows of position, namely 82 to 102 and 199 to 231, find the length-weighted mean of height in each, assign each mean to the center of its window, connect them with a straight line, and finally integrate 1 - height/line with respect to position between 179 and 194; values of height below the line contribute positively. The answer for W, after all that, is 0.8 mm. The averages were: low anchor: 80.3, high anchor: 78.3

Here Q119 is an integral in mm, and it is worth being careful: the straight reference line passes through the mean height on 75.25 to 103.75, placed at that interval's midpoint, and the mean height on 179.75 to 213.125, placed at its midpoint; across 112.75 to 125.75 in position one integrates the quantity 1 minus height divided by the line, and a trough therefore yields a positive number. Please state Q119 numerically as 2.6 mm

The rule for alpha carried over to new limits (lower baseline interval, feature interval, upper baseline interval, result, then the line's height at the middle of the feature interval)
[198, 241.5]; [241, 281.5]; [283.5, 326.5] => 5.9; 74.9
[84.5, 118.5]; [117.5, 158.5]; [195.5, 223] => 3.6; 74.8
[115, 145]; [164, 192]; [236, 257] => -2.2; 69.9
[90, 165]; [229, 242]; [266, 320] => -2.6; 66.4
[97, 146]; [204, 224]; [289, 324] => -2.1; 70.4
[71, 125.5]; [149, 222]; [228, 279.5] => -3.6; 71.2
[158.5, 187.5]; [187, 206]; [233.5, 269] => -0.2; 74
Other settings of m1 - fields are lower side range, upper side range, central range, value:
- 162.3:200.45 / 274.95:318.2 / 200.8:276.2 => -3.1 mm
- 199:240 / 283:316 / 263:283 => 4.7 mm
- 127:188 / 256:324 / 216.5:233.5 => -3.1 mm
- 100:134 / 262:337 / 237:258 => -1.8 mm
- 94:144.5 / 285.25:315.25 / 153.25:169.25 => -0.4 mm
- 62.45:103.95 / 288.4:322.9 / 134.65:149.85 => 1.7 mm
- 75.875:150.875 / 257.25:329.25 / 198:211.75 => -1.2 mm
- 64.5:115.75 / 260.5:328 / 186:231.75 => -4.1 mm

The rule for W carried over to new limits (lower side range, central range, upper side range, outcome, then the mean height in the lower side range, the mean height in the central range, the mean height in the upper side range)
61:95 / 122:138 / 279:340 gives 2.2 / 81.8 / 68.7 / 71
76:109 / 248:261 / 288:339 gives 0.9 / 78.1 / 69.9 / 73.7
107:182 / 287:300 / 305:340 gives 1.5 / 69.7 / 66.6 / 76.6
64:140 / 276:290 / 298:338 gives 4.0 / 74.2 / 54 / 75.6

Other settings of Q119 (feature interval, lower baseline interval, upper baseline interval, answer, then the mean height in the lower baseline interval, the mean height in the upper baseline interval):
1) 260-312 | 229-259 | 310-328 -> 8.8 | 75.1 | 76.9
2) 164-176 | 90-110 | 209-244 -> 0.2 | 76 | 79.3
